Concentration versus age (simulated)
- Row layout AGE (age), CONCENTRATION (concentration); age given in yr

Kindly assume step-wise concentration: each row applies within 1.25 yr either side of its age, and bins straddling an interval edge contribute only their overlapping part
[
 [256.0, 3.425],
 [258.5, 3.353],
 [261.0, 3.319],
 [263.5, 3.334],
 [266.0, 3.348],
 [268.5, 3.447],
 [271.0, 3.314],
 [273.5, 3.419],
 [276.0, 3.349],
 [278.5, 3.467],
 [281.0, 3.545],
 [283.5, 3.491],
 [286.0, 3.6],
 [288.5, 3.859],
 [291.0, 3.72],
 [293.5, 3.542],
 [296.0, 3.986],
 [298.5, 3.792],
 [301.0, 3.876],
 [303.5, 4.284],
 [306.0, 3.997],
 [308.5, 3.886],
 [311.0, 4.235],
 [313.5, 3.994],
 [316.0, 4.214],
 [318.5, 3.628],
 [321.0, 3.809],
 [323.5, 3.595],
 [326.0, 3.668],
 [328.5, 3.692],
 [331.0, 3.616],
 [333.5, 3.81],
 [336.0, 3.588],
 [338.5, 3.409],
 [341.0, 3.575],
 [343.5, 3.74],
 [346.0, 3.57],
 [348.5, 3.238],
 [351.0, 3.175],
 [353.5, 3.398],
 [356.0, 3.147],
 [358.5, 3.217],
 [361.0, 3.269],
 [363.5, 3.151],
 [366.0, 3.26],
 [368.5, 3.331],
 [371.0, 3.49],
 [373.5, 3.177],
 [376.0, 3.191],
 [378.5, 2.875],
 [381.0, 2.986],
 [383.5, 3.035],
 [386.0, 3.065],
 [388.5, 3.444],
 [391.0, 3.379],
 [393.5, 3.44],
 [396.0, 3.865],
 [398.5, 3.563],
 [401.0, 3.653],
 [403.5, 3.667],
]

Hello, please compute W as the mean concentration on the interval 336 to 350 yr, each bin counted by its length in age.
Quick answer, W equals 3.51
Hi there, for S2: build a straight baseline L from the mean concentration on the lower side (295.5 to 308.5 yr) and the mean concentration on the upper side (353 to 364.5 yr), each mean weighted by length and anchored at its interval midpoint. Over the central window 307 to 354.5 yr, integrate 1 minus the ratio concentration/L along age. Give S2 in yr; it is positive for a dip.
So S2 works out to -1.1 yr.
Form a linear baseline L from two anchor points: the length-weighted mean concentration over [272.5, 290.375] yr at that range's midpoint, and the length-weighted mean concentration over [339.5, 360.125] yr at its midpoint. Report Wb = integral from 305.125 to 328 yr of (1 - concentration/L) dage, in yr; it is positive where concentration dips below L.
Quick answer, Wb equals -2.8 yr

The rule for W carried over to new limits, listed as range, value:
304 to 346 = 3.78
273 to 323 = 3.79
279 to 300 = 3.69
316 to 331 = 3.72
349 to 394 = 3.22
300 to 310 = 4.02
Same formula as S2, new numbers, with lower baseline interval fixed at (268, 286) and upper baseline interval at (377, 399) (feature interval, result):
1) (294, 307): -2.1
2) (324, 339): -1.2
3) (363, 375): 0.1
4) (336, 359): -0.4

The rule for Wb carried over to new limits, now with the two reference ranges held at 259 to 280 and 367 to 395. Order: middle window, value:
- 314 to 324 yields -1.61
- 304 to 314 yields -2.19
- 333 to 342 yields -0.81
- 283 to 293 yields -0.96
